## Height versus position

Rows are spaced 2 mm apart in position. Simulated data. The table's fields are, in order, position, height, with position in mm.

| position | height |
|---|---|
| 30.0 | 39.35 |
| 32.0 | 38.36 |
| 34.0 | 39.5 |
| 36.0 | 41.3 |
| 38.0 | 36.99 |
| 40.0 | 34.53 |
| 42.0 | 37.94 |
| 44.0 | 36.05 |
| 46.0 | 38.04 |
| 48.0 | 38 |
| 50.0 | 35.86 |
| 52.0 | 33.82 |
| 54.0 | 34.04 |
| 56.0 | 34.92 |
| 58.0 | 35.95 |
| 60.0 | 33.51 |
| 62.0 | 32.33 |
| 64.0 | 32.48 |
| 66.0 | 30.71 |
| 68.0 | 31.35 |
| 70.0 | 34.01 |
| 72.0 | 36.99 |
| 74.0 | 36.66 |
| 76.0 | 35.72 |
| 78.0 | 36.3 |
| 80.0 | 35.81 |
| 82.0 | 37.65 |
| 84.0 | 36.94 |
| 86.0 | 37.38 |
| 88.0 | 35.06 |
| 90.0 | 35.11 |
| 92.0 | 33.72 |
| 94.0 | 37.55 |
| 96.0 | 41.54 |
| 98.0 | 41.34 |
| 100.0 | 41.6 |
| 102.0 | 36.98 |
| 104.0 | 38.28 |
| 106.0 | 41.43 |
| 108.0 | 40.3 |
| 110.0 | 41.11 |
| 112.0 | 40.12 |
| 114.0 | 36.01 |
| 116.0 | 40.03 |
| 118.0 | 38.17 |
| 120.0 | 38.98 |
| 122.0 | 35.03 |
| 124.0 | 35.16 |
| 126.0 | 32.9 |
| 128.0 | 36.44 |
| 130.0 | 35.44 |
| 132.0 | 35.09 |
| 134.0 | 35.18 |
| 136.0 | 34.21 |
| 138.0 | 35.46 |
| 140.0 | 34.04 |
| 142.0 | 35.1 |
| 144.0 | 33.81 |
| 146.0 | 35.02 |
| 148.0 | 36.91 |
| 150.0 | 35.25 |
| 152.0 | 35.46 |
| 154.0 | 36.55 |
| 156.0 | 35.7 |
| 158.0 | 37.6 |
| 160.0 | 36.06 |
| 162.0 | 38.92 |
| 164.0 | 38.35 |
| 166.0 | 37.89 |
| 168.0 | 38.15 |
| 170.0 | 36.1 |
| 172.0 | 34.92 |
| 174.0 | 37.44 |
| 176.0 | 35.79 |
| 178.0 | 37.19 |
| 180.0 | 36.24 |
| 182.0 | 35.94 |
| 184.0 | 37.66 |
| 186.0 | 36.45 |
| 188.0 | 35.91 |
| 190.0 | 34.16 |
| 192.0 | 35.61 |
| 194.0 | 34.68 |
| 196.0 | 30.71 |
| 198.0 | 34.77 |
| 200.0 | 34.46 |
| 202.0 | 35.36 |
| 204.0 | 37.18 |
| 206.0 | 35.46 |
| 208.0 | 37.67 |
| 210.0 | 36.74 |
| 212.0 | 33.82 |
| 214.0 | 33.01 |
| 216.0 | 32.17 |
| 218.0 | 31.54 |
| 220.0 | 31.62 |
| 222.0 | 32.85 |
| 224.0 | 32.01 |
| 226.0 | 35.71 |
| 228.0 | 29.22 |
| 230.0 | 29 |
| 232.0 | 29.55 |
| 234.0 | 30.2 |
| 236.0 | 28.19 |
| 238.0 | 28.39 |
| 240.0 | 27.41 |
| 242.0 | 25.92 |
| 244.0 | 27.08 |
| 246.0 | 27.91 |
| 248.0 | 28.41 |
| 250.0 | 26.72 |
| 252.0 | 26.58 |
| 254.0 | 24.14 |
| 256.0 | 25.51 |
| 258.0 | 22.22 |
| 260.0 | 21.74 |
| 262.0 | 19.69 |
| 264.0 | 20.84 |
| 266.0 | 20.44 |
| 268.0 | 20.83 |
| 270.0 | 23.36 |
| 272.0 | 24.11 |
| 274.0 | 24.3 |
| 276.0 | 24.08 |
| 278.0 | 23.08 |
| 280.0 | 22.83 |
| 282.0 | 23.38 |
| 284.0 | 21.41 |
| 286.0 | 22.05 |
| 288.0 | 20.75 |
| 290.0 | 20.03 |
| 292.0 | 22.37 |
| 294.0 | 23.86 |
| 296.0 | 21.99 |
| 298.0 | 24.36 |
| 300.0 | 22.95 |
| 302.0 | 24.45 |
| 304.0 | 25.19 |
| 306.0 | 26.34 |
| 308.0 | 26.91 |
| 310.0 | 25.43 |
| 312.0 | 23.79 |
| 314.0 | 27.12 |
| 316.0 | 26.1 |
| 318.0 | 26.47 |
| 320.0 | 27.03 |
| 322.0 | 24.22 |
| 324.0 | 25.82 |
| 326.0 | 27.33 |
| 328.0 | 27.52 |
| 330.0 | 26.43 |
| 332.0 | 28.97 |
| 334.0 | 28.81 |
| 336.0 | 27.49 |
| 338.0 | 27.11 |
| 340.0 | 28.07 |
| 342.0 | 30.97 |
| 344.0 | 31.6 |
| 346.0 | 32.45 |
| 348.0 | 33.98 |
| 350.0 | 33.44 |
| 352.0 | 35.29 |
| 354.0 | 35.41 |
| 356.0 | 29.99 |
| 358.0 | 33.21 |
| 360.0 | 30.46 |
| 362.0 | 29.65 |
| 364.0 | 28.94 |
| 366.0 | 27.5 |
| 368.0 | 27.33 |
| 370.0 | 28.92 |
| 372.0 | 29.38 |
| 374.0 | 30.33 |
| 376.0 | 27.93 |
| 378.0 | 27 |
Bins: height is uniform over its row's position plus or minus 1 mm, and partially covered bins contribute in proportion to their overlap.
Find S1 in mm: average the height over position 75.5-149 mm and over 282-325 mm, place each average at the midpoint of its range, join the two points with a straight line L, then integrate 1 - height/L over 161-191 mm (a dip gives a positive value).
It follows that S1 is -3.7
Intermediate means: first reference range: 37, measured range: 36.7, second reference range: 24.2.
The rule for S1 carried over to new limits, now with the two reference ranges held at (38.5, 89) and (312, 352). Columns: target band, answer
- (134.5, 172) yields -3.5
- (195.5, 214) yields -2.0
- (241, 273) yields 6.7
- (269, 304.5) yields 8.0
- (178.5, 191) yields -1.5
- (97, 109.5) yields -2.1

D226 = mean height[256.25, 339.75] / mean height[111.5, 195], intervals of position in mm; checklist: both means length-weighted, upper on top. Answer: 0.7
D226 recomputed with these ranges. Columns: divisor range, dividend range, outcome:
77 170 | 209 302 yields 0.71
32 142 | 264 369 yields 0.72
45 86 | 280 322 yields 0.69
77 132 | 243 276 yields 0.64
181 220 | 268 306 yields 0.66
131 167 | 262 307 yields 0.63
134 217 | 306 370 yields 0.81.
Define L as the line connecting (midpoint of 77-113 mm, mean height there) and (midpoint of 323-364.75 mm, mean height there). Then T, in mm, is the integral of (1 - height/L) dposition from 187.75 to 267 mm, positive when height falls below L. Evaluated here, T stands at 9.2 mm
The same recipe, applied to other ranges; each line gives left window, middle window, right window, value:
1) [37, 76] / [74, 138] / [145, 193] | -2.9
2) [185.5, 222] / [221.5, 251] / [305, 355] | 3.4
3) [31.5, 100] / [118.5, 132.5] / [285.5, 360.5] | -0.7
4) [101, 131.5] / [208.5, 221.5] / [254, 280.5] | -2.6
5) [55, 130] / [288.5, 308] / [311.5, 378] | 4.4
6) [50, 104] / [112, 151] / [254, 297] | -4.5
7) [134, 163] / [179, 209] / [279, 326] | -3.0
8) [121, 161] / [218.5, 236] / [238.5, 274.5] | -2.6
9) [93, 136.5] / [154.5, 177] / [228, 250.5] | -2.0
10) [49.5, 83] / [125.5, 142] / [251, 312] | -2.1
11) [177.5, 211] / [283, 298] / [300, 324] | 3.0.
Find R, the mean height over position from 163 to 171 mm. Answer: 37.6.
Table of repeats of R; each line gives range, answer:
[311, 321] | 26.1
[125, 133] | 35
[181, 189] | 36.5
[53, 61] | 34.6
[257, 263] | 21.2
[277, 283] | 23.1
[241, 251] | 27.2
